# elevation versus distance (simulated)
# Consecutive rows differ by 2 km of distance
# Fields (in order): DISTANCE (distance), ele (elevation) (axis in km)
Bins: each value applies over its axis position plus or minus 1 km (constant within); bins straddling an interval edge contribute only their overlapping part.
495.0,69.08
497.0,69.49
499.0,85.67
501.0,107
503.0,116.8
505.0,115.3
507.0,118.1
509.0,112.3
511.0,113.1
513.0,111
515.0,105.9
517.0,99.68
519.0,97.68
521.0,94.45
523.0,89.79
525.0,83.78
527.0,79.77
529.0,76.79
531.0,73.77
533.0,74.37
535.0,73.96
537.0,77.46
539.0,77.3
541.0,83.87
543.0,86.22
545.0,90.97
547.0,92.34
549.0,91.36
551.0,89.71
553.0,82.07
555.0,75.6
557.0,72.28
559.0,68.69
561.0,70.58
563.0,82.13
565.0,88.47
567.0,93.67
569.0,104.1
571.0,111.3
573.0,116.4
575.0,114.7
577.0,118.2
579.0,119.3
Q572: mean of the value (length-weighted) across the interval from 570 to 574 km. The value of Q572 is 114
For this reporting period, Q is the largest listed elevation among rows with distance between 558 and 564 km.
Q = 82.13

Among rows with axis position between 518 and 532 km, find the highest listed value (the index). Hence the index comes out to 97.68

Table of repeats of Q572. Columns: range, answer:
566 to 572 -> 103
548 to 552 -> 90.5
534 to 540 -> 76.2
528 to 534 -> 75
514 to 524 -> 97.5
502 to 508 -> 117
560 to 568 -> 83.7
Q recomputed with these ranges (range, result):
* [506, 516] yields 118.1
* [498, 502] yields 107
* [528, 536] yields 76.79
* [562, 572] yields 111.3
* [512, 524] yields 111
